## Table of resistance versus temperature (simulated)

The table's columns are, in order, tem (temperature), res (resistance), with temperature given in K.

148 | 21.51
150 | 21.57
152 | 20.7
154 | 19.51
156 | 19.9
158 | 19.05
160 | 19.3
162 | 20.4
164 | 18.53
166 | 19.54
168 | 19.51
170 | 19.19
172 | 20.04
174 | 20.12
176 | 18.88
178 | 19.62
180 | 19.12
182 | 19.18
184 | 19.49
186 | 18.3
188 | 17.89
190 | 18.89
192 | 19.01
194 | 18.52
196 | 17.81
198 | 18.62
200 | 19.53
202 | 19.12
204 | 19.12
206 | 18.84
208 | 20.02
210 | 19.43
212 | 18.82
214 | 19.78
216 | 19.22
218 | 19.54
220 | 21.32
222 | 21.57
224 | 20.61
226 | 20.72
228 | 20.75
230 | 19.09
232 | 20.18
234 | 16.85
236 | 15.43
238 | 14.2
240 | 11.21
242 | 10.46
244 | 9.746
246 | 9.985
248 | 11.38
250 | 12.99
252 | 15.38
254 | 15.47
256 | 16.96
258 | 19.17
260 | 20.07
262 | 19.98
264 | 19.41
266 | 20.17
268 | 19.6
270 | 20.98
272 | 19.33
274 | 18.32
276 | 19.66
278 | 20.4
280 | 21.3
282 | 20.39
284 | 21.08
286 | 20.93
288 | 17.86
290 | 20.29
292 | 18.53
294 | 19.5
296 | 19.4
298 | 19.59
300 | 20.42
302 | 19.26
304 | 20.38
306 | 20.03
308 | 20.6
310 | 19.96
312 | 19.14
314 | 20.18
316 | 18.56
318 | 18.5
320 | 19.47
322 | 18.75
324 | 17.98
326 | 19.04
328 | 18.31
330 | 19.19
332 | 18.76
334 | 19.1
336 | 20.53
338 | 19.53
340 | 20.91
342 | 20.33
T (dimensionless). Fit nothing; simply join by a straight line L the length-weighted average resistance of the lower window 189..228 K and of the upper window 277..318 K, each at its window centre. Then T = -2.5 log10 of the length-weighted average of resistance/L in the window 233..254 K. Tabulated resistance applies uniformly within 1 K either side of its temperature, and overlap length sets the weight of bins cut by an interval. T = 0.46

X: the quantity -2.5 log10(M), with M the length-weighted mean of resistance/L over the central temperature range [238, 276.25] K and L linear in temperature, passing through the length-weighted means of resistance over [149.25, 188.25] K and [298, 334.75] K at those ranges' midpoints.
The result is 0.19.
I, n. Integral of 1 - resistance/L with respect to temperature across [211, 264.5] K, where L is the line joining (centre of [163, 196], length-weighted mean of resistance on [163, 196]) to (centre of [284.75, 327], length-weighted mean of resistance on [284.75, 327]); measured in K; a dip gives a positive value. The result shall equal 6.2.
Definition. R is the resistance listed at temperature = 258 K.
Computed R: 19.17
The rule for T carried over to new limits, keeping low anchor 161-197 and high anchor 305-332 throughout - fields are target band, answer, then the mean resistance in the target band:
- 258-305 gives -0.038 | 19.8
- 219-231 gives -0.084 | 20.7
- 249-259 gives 0.196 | 16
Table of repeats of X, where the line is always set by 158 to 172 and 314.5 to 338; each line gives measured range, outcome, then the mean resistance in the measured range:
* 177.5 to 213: 0.02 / 19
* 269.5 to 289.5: -0.05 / 20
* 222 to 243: 0.12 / 17.2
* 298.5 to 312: -0.05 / 20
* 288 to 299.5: -0.02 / 19.4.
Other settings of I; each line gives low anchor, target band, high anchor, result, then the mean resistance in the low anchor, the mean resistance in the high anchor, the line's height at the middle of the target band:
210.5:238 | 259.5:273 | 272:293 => -0.15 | 19.3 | 19.8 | 19.7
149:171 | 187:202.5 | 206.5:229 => 1.02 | 19.7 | 20.1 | 20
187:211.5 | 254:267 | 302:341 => 0.11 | 18.9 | 19.4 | 19.2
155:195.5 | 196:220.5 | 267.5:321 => 0.03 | 19.2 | 19.8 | 19.4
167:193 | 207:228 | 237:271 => -3.29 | 19.2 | 15.7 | 17.4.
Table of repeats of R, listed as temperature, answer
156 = 19.9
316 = 18.56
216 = 19.22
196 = 17.81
